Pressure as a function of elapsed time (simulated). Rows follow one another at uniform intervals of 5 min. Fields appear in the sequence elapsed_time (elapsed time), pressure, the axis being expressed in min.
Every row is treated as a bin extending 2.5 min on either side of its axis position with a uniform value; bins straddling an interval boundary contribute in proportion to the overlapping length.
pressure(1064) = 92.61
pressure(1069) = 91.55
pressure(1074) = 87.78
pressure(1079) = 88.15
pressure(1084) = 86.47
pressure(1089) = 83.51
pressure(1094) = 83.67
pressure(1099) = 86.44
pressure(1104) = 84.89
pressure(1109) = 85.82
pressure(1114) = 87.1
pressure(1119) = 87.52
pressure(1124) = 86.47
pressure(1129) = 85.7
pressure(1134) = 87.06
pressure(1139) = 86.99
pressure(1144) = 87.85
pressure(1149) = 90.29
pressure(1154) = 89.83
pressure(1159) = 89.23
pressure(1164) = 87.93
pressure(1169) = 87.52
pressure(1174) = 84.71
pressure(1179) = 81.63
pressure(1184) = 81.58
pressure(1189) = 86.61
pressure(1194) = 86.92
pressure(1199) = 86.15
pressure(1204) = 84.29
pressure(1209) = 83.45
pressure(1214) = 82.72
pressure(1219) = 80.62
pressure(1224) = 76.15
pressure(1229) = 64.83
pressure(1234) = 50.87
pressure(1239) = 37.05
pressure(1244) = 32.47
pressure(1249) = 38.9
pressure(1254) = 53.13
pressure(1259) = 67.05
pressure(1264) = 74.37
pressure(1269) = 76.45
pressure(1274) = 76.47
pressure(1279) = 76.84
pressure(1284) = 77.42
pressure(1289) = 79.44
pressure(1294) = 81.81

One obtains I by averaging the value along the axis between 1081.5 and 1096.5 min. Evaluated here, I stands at 84.5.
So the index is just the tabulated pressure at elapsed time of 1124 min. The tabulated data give 86.47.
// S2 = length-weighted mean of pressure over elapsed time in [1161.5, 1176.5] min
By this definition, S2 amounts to 86.7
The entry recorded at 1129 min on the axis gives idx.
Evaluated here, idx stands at 85.7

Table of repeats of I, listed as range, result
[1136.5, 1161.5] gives 88.8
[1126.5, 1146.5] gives 86.9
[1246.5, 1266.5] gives 58.4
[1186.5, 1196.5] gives 86.8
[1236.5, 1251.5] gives 36.1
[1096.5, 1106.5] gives 85.7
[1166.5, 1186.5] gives 83.9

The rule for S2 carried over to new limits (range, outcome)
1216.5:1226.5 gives 78.4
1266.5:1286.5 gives 76.8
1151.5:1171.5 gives 88.6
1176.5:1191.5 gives 83.3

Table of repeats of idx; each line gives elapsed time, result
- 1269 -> 76.45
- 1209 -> 83.45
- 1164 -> 87.93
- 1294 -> 81.81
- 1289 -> 79.44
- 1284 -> 77.42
